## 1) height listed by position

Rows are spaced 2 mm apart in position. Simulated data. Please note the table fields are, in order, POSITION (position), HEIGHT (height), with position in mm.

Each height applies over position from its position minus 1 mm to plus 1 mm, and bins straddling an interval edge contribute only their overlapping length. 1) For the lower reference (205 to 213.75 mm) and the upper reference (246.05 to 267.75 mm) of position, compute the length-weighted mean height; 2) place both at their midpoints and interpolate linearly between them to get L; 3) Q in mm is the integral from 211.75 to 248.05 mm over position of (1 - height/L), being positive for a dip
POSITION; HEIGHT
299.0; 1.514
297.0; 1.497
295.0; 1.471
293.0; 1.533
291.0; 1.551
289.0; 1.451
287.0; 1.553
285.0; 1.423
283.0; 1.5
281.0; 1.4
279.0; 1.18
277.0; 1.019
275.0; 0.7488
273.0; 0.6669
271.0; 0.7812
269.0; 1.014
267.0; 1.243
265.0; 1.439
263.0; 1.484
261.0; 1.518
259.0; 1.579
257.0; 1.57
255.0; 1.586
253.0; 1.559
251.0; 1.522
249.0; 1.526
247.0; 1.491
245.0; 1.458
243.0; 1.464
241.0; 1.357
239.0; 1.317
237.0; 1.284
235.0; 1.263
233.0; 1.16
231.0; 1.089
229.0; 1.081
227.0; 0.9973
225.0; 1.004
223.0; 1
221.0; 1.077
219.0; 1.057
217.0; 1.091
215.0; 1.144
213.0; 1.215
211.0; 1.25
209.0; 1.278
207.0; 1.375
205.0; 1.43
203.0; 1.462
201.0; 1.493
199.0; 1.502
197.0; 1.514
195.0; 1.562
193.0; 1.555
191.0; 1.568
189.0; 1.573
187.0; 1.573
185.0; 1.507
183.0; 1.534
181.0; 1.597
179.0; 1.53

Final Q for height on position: 5.0 mm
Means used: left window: 1.3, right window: 1.5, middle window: 1.2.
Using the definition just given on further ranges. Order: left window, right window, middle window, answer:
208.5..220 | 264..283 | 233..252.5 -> -4.8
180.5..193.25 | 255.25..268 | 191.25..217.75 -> 2.7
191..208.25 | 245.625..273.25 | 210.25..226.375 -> 3.9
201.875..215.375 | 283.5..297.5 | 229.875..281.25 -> 4.4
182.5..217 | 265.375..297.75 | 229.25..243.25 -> 1.0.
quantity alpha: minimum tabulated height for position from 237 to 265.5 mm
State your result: 1.284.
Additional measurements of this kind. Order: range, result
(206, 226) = 1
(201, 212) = 1.25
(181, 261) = 0.9973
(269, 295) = 0.6669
